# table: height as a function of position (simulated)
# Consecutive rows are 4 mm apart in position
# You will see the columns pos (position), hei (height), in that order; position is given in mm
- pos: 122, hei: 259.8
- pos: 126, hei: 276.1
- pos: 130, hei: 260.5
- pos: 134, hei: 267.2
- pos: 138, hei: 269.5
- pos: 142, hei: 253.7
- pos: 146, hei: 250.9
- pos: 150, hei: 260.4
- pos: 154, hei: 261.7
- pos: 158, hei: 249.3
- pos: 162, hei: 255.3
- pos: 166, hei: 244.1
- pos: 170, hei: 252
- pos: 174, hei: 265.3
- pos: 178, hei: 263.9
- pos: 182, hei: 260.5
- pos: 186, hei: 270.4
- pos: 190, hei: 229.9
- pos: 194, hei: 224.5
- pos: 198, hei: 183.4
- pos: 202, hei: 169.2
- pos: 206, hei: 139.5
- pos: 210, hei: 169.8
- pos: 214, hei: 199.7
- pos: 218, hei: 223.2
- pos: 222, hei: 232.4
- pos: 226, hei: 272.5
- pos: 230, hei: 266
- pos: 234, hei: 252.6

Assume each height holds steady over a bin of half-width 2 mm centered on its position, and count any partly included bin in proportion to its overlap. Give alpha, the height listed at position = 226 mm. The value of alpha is 272.5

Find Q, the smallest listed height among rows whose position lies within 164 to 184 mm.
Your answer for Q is 244.1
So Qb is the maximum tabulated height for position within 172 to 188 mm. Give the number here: 270.4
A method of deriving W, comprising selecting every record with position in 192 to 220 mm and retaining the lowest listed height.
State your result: 139.5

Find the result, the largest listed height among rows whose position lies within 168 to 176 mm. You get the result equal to 265.3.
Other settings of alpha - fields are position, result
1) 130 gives 260.5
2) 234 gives 252.6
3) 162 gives 255.3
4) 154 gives 261.7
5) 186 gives 270.4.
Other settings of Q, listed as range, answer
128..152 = 250.9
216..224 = 223.2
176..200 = 183.4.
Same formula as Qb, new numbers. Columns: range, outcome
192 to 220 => 224.5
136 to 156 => 269.5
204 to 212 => 169.8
